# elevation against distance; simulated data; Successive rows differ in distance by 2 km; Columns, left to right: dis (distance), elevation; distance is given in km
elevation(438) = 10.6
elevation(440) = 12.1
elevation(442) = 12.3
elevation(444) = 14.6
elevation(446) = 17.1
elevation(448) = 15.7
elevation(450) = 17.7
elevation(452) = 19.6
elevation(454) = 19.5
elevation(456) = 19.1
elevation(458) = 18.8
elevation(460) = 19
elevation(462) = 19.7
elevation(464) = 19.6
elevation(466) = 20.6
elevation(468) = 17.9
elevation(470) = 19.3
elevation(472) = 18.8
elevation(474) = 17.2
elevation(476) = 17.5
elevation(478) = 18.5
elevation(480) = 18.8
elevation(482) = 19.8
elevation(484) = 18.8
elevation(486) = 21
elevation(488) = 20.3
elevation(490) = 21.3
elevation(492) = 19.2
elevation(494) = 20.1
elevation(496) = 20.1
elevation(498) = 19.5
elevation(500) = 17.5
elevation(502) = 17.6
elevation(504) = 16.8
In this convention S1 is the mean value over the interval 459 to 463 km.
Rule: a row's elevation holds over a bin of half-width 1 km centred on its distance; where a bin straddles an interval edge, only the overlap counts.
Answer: 19.4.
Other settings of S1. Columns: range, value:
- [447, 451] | 16.7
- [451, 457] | 19.4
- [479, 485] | 19.1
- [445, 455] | 17.9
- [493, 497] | 20.1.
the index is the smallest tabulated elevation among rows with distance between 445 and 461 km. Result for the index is 15.7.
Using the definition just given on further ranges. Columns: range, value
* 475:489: 17.5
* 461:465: 19.6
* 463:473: 17.9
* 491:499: 19.2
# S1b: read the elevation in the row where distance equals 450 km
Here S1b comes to 17.7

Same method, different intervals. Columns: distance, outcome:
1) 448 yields 15.7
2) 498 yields 19.5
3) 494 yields 20.1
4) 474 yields 17.2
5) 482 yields 19.8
